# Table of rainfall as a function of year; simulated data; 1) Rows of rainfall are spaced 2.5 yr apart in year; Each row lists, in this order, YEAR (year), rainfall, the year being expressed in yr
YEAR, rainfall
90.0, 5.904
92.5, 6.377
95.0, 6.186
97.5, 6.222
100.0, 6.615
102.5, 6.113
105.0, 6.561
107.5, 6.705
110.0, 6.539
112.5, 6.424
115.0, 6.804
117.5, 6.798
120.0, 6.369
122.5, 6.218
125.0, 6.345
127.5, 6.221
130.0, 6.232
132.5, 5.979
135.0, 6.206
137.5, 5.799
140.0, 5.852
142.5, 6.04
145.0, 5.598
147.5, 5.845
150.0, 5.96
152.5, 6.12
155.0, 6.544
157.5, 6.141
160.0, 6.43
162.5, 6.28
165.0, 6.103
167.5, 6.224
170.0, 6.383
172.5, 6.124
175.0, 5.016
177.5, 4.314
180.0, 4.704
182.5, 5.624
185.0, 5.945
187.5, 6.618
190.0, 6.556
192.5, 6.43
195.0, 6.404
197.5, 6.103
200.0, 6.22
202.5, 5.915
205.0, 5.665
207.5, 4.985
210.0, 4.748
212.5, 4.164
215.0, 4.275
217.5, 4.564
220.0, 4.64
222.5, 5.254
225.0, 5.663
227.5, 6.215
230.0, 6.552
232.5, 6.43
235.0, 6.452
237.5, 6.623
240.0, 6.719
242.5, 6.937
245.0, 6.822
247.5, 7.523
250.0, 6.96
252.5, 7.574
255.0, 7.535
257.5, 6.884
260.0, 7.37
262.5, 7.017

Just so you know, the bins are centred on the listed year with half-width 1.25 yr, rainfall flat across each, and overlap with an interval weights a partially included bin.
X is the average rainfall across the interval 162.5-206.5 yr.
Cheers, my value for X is 5.91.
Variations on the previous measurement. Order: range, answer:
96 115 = 6.47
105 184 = 6.07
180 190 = 5.95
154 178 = 6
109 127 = 6.49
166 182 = 5.48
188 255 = 6.05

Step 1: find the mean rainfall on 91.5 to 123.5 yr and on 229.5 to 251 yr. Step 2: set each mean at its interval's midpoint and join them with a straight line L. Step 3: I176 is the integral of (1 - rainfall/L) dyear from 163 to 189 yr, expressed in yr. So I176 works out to 3.5 yr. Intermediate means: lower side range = 6.46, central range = 5.73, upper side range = 6.79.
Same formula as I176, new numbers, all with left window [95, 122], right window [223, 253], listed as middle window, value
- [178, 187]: 1.6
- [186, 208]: 1.5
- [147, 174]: 1.5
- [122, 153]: 2.4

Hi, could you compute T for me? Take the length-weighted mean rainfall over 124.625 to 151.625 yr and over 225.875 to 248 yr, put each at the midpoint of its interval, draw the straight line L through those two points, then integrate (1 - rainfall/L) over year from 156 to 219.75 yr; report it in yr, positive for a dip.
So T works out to 6.57 yr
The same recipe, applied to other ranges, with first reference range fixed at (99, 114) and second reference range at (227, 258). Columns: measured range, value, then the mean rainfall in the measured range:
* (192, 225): 7.1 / 5.32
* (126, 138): 0.8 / 6.11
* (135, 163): 2.4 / 6.06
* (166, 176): 1.1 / 5.96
